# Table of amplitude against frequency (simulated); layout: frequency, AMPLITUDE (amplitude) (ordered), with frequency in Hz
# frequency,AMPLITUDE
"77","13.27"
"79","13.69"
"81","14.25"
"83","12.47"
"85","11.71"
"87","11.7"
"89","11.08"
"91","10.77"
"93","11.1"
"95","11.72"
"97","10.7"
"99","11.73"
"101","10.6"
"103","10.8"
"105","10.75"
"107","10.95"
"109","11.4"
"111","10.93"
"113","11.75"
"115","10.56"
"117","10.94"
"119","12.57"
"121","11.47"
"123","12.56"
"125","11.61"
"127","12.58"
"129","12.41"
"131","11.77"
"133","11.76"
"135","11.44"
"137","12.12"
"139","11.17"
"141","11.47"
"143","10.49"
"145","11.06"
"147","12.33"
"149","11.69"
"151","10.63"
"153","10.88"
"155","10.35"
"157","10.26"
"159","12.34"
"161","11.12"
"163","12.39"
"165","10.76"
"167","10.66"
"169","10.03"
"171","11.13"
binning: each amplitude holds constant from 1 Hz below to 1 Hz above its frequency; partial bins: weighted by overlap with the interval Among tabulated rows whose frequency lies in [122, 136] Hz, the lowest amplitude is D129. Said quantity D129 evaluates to 11.44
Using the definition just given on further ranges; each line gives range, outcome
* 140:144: 10.49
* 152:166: 10.26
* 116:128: 10.94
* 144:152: 10.63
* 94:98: 10.7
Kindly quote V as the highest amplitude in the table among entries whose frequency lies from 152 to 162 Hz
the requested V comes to 12.34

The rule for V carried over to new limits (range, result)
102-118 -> 11.75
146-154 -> 12.33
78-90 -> 14.25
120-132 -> 12.58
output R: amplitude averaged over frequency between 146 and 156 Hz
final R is 11.2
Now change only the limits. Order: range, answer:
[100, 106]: 10.7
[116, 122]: 11.7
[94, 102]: 11.2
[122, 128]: 12.2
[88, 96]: 11.2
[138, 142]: 11.3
